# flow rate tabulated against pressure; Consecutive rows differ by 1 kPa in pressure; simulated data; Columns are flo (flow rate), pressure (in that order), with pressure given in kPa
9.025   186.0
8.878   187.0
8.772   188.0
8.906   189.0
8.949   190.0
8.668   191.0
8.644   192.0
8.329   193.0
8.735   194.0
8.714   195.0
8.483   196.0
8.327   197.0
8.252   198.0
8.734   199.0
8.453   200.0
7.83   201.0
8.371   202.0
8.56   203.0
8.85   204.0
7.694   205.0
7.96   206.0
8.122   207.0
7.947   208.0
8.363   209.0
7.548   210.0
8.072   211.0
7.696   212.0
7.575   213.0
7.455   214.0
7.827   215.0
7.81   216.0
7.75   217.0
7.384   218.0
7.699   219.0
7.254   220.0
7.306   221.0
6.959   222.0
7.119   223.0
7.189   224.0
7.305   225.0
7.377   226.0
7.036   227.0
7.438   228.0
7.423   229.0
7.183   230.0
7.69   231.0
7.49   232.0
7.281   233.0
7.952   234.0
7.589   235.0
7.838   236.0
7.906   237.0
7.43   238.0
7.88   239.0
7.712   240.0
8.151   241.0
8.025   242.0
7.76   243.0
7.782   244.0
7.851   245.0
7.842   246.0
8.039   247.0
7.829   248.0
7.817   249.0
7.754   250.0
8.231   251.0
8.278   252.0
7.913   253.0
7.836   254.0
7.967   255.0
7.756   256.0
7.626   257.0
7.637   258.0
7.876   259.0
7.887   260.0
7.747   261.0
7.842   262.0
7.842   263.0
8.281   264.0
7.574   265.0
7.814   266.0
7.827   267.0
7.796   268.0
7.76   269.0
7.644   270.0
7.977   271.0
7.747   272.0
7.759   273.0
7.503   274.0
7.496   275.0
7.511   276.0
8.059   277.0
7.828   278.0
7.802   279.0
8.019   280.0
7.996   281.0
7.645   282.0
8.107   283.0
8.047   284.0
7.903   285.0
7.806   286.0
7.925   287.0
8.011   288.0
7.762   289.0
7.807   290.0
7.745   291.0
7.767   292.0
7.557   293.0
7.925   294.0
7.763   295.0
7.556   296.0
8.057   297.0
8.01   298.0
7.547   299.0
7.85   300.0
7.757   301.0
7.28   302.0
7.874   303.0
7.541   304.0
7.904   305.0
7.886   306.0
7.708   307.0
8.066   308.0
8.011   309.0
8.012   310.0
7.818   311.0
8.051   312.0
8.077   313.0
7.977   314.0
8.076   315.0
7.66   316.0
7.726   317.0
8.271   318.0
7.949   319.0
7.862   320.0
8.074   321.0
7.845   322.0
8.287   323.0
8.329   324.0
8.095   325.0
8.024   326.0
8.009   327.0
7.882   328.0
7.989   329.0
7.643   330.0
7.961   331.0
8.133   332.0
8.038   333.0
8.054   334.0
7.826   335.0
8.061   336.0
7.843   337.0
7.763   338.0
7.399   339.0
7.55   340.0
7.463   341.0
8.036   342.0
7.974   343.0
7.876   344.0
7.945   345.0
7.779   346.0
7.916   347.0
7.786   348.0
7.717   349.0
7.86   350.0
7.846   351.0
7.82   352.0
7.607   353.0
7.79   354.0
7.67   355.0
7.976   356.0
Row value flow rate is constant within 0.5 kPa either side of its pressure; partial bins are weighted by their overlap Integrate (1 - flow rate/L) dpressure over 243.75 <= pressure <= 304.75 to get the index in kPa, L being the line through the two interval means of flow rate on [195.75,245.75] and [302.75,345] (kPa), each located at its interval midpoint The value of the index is 0.2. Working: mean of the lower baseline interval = 7.77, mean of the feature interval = 7.82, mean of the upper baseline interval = 7.92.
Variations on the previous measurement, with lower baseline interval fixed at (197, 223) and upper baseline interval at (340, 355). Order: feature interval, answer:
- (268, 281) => 0.1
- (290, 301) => 0.1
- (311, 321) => -0.2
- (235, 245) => 0.1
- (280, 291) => -0.1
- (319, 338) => -0.4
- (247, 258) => 0.0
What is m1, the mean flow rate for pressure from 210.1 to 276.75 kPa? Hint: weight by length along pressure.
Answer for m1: 7.69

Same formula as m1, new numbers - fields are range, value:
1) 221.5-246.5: 7.57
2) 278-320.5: 7.86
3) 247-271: 7.86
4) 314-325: 8.01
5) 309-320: 7.96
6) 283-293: 7.86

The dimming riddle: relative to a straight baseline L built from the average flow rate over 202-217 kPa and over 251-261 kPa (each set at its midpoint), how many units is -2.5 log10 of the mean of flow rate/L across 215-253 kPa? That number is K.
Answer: 0.04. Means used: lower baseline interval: 7.97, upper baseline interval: 7.88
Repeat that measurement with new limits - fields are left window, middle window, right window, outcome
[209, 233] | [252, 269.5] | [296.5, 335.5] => -0.02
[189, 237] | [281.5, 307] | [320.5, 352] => 0.01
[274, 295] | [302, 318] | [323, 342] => 0.00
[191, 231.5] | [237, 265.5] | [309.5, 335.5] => 0.01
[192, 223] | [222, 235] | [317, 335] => 0.09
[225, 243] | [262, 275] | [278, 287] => 0.01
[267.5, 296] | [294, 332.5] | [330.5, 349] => -0.01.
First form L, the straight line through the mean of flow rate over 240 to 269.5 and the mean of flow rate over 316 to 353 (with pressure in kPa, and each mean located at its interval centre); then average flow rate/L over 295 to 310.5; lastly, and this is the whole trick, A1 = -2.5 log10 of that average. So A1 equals 0.01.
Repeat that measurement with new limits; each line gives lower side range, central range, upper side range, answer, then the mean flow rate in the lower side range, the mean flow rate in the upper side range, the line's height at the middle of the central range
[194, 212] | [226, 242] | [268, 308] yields 0.07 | 8.25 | 7.79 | 8.08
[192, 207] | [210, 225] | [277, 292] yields 0.11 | 8.38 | 7.89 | 8.27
